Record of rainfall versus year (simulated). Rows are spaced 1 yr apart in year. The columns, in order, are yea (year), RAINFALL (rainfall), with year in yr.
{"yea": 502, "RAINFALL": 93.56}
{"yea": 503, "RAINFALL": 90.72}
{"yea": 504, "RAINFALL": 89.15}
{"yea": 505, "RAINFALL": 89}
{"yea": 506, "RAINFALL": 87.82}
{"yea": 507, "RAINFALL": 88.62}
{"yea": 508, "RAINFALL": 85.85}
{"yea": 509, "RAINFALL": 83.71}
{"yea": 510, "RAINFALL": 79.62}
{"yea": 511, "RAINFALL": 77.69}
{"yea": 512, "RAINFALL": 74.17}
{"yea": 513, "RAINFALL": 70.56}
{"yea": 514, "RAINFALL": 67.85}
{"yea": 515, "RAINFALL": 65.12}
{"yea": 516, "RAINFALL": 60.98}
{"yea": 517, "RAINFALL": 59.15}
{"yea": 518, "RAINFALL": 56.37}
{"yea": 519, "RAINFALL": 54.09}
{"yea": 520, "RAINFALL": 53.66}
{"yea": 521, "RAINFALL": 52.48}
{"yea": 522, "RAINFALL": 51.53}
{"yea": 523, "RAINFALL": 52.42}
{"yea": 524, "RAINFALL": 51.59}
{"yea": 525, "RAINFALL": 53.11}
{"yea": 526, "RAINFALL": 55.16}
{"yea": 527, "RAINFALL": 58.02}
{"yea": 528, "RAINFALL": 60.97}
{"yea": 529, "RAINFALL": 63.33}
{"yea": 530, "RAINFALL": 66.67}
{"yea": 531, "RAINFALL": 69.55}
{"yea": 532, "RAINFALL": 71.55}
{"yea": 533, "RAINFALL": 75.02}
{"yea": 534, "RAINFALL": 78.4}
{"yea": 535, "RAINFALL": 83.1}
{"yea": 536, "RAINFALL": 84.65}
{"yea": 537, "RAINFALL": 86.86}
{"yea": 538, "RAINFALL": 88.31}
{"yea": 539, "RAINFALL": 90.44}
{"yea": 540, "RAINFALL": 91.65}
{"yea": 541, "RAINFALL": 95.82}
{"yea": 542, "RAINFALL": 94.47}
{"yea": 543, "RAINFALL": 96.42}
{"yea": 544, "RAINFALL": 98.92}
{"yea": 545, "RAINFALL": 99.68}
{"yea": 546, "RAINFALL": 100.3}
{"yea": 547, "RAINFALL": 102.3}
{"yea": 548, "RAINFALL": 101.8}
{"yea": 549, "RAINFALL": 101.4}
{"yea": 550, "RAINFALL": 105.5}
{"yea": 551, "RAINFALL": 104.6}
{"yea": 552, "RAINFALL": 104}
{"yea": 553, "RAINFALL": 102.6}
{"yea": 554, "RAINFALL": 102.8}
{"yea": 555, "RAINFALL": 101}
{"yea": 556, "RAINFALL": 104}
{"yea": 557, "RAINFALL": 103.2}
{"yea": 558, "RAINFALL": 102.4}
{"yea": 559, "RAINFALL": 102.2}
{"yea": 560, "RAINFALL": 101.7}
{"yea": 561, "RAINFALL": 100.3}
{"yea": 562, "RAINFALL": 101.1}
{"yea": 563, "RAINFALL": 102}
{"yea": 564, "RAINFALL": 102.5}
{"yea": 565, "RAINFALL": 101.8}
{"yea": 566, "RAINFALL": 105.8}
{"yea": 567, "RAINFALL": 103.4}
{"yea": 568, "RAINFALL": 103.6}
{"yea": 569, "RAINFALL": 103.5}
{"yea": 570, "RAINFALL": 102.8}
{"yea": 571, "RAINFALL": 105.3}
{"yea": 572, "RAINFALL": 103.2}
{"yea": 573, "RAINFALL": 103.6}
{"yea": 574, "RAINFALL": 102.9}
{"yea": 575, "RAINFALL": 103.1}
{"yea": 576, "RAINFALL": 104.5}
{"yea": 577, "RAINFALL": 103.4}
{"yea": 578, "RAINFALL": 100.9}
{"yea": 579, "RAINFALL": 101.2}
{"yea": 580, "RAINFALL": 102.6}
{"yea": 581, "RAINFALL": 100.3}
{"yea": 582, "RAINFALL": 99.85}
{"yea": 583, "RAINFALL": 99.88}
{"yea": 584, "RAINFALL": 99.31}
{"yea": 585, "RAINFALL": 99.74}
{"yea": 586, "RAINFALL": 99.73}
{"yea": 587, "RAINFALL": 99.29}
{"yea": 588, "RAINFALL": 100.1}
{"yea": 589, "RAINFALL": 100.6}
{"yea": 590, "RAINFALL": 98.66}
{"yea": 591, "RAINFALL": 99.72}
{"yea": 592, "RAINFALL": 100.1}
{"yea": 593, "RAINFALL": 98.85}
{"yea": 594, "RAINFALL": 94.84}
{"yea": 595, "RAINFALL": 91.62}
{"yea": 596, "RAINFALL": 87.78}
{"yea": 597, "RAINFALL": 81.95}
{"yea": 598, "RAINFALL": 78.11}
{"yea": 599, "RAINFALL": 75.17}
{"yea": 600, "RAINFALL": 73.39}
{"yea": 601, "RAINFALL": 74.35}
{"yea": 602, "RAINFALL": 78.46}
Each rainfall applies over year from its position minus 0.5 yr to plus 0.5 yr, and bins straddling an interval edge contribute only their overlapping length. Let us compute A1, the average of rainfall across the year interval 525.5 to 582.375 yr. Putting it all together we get 94.8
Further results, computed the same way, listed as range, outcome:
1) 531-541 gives 83.3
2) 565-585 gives 102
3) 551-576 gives 103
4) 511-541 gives 67.8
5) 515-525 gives 55.1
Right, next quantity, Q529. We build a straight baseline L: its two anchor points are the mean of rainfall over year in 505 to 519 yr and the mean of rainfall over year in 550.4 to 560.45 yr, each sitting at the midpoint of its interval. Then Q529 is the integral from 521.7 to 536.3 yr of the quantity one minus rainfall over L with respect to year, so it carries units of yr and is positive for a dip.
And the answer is 3.5 yr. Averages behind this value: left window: 73.5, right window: 103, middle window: 64.9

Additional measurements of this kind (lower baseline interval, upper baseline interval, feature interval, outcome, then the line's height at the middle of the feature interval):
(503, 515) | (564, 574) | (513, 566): 5.63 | 92.5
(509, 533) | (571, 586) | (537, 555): -4.26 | 79.7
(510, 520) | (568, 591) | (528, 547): -1.66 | 77.9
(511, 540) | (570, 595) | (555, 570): -2.33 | 88.9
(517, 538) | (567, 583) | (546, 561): -3.08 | 85.3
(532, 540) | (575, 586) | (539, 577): -3.92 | 92.3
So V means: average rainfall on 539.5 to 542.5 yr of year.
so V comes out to 94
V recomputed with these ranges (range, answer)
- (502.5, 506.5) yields 89.2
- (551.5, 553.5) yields 103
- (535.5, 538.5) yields 86.6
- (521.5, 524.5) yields 51.8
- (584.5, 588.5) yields 99.7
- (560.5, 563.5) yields 101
